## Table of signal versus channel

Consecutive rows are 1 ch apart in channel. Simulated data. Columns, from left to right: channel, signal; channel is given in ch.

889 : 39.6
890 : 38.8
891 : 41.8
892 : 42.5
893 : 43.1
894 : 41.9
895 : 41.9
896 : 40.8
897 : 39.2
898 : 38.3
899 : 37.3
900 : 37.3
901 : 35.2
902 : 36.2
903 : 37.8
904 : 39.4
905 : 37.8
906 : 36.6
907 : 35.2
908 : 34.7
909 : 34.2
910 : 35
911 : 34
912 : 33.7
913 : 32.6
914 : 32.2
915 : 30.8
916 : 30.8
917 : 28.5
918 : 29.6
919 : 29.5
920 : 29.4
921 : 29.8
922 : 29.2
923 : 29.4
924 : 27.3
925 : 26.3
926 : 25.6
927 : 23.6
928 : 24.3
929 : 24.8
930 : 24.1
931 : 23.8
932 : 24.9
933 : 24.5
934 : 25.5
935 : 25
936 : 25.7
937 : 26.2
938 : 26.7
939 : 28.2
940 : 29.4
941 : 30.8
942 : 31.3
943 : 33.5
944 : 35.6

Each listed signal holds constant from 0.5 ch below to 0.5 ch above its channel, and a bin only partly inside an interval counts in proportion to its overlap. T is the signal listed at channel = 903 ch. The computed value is 37.8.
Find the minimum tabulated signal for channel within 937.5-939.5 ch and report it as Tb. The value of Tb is 26.7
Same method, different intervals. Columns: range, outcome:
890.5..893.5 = 41.8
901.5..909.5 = 34.2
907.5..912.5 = 33.7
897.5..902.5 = 35.2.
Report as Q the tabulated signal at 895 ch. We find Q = 41.9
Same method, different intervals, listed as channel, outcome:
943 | 33.5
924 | 27.3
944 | 35.6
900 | 37.3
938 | 26.7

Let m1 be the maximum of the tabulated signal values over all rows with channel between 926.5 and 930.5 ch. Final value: 24.8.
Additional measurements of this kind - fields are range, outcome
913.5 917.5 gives 32.2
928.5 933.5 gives 24.9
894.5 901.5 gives 41.9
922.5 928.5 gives 29.4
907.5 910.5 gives 35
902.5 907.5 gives 39.4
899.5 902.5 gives 37.3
